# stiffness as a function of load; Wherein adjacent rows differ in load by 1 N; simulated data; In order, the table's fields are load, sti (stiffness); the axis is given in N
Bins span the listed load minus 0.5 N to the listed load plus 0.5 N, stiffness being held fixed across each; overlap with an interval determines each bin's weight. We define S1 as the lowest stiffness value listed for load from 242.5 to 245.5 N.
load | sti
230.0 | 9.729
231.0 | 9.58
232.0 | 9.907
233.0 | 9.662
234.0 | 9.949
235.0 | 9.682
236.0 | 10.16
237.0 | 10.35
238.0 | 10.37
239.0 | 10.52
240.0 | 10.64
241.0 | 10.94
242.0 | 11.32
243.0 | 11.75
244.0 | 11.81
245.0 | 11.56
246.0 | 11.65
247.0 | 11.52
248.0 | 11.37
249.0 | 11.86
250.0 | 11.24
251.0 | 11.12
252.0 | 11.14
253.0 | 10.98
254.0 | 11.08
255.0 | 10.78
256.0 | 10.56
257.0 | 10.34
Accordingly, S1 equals 11.56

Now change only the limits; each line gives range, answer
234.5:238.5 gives 9.682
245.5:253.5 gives 10.98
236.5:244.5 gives 10.35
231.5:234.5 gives 9.662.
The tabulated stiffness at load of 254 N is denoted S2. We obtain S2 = 11.08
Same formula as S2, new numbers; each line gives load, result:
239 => 10.52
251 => 11.12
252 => 11.14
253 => 10.98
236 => 10.16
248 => 11.37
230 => 9.729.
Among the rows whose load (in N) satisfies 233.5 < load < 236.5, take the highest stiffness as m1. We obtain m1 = 10.16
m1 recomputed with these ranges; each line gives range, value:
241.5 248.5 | 11.81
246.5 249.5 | 11.86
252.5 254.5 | 11.08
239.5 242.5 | 11.32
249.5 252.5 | 11.24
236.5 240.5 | 10.64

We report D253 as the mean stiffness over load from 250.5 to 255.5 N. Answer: 11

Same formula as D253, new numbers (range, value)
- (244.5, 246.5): 11.6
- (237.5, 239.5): 10.4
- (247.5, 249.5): 11.6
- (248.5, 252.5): 11.3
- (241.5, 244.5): 11.6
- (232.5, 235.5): 9.76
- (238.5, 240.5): 10.6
